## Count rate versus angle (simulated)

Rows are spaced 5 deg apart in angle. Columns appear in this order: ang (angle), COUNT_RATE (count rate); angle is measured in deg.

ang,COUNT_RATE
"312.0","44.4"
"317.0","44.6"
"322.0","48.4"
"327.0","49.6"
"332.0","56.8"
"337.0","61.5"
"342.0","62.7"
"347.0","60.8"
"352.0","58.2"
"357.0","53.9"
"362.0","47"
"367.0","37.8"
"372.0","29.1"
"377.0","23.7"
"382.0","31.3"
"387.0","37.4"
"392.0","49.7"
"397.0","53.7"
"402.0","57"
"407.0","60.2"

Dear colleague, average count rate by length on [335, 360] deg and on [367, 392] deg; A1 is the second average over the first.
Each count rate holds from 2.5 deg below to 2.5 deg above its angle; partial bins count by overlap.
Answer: 0.56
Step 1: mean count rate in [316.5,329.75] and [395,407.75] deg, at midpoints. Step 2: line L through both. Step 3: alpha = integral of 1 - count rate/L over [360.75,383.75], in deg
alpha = 8.7 deg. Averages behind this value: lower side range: 48.2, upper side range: 56.7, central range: 33.1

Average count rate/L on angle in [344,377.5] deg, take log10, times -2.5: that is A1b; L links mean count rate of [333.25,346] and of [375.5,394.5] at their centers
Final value 0.11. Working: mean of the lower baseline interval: 61.4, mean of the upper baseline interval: 36.1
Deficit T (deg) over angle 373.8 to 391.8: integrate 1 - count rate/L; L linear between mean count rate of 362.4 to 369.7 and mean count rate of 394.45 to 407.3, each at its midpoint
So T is 5.69 deg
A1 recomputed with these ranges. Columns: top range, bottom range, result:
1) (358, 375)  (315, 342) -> 0.73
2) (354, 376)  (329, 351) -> 0.68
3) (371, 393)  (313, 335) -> 0.67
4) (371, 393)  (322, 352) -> 0.58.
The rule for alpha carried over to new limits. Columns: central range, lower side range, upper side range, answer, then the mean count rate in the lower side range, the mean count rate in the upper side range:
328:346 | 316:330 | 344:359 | -2.2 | 48.2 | 57.9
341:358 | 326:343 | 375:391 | -3.0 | 57.9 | 32.8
